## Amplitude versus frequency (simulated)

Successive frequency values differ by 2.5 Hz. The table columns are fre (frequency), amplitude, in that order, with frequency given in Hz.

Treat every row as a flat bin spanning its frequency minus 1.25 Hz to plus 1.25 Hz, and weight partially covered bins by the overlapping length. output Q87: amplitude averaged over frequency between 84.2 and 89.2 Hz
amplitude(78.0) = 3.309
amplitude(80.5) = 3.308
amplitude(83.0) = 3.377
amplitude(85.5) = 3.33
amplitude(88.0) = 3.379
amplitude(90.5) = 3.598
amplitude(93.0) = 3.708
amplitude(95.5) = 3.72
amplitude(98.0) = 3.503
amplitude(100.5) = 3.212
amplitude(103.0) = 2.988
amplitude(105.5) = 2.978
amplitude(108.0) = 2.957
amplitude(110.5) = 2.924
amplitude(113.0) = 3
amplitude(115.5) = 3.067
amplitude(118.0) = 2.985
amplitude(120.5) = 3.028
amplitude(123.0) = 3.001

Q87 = 3.35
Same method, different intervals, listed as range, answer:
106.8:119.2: 2.99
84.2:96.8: 3.55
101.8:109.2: 2.97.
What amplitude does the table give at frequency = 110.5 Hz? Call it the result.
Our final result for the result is 2.924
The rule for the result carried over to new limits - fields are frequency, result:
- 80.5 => 3.308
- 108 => 2.957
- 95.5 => 3.72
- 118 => 2.985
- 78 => 3.309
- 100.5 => 3.212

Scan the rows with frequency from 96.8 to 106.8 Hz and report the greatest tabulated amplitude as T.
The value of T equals 3.503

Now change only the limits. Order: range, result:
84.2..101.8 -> 3.72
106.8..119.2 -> 3.067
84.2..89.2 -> 3.379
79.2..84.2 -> 3.377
